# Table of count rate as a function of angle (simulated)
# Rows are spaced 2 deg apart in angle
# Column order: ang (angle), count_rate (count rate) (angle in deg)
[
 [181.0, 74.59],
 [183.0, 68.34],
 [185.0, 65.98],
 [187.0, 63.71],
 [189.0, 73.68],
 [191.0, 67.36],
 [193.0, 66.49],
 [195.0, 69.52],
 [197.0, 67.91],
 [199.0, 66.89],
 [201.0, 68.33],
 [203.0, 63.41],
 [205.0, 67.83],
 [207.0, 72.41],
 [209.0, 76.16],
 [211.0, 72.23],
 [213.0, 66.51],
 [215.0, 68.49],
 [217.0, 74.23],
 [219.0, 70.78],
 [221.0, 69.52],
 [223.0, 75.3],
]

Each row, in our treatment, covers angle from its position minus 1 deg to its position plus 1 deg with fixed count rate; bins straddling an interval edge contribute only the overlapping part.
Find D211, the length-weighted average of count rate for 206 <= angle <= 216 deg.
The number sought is 71.2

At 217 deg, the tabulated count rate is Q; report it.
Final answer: 74.23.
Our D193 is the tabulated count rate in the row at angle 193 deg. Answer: 66.49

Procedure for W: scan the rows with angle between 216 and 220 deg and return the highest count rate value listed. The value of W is 74.23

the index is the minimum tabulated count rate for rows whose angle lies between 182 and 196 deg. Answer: 63.71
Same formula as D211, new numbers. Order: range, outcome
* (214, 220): 71.2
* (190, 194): 66.9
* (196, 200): 67.4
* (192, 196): 68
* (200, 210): 69.6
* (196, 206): 66.9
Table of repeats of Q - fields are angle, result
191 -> 67.36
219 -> 70.78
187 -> 63.71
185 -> 65.98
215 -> 68.49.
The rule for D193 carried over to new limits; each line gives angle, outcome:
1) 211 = 72.23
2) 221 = 69.52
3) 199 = 66.89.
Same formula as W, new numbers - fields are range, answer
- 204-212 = 76.16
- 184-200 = 73.68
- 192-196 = 69.52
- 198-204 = 68.33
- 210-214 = 72.23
